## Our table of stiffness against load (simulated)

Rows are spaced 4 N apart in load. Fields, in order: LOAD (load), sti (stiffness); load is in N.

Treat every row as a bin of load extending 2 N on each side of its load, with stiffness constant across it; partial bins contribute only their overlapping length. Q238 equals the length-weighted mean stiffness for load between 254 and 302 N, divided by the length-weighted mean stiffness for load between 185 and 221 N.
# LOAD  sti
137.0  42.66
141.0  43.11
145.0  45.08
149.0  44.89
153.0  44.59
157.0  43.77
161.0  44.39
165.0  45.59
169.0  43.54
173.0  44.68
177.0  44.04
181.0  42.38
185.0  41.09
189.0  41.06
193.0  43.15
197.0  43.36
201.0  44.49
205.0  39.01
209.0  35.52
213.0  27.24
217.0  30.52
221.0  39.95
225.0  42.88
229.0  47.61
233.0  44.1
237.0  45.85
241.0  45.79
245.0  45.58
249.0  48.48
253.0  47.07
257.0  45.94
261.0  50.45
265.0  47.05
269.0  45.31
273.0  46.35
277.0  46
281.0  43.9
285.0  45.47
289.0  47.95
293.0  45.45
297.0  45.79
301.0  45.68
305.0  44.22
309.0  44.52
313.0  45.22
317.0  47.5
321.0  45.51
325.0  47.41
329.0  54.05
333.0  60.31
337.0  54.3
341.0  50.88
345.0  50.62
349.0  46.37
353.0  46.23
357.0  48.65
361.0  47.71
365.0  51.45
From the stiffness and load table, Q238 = 1.21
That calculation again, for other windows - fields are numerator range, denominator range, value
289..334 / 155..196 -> 1.10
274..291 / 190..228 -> 1.18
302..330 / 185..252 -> 1.12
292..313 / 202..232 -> 1.19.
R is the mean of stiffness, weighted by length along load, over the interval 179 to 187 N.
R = 41.7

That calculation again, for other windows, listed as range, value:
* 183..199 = 42.2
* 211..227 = 35.1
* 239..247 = 45.7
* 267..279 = 45.9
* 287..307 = 45.8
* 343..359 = 48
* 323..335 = 53.9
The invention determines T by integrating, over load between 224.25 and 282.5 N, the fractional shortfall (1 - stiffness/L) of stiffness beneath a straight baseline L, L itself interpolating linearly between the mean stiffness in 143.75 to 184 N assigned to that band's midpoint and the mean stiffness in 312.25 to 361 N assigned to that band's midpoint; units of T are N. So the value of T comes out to 1.0 N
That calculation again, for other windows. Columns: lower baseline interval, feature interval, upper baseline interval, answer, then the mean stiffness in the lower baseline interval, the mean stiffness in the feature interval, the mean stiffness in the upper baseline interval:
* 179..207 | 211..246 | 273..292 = 2.2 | 42.1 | 40.9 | 45.9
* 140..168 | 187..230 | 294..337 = 6.0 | 44.5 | 39.3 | 48.3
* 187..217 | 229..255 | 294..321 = -3.2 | 38.5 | 46.3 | 45.5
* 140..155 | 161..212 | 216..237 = 1.4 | 44.5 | 42.1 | 42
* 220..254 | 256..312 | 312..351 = 2.1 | 45.4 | 46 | 50.3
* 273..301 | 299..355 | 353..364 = -2.0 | 45.8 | 48.8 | 48.1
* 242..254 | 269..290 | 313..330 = 0.7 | 46.9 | 45.8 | 47.9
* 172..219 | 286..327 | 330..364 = 1.6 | 39.6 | 45.9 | 50.8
